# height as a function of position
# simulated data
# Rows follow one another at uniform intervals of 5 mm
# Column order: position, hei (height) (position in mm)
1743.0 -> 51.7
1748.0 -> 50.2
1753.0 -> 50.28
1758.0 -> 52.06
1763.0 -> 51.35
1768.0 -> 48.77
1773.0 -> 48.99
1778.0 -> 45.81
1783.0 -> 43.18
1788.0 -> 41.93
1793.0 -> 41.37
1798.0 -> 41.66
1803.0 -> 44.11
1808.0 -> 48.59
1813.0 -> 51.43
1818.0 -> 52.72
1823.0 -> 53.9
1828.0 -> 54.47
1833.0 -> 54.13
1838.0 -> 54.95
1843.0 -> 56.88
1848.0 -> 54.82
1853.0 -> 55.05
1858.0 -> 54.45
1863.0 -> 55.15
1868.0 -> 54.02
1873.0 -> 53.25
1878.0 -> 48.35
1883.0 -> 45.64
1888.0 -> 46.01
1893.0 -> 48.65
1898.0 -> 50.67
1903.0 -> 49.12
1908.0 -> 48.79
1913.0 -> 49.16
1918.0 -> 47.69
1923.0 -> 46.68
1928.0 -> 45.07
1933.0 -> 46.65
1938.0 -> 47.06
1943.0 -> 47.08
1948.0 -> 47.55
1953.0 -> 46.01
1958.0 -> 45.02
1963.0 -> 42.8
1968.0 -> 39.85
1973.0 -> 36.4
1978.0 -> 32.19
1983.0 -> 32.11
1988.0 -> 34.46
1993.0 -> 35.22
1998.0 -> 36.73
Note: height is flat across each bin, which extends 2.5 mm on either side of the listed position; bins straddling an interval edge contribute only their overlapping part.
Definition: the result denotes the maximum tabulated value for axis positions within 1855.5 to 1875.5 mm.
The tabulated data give 55.15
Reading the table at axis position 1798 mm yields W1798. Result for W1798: 41.66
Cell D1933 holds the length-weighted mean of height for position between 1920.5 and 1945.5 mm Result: 46.5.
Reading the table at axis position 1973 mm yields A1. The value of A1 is 36.4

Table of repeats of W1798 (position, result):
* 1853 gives 55.05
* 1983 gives 32.11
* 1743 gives 51.7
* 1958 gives 45.02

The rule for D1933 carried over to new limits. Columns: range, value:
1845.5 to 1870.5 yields 54.7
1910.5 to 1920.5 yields 48.4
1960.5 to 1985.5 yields 36.7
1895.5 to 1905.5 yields 49.9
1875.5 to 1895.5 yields 47.2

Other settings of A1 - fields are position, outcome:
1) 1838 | 54.95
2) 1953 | 46.01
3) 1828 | 54.47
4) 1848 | 54.82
